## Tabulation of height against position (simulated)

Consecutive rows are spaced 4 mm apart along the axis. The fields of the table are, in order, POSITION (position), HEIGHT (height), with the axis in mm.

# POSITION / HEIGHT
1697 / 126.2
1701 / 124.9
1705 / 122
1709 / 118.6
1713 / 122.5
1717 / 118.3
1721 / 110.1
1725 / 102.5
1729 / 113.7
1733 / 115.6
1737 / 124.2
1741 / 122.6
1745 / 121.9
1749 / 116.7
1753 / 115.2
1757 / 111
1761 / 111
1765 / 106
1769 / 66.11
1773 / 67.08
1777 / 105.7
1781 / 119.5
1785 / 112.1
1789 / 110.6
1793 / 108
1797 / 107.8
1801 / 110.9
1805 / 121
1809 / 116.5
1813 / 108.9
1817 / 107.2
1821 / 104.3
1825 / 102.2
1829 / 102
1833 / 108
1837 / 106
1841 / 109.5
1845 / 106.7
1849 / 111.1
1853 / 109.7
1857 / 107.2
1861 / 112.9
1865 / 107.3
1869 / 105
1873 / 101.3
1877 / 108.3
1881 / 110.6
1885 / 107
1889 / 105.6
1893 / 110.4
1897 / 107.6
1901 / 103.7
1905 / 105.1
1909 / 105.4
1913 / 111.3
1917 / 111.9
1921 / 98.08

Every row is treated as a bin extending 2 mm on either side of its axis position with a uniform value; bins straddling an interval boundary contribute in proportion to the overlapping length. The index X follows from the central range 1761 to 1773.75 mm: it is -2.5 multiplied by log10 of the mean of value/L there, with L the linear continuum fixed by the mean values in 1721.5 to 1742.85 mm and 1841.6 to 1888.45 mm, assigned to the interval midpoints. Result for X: 0.30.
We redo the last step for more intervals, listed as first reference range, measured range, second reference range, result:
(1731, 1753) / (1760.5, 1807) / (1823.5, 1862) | 0.109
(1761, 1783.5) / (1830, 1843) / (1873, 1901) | -0.057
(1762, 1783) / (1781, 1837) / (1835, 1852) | -0.086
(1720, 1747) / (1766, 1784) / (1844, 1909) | 0.230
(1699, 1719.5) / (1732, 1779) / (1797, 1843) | 0.091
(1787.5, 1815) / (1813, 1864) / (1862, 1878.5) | 0.013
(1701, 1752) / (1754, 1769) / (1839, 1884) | 0.112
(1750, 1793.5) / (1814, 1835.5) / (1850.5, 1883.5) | 0.008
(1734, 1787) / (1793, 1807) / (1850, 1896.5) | -0.046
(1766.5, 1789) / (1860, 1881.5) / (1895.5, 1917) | -0.032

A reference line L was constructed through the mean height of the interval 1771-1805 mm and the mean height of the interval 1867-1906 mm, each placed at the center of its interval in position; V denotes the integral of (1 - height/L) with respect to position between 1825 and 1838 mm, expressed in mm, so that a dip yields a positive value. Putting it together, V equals 0.2 mm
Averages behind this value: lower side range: 106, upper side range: 106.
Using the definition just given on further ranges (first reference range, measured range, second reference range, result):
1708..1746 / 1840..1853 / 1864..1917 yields 0.1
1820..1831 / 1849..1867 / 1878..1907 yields -0.8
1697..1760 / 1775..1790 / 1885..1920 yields 0.3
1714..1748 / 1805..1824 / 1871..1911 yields 0.2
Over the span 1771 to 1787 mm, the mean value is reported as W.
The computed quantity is 101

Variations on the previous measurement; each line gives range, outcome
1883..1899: 108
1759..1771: 94.4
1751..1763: 112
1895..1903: 106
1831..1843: 108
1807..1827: 108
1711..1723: 117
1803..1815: 115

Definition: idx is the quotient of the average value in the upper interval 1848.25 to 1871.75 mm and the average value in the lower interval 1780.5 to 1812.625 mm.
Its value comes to 0.96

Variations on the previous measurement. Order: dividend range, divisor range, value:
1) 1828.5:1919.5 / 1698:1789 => 0.97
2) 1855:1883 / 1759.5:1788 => 1.09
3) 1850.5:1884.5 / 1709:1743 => 0.93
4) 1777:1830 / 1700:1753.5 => 0.94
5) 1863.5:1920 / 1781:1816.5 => 0.95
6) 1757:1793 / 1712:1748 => 0.86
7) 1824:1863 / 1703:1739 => 0.93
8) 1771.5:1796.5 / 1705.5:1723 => 0.89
